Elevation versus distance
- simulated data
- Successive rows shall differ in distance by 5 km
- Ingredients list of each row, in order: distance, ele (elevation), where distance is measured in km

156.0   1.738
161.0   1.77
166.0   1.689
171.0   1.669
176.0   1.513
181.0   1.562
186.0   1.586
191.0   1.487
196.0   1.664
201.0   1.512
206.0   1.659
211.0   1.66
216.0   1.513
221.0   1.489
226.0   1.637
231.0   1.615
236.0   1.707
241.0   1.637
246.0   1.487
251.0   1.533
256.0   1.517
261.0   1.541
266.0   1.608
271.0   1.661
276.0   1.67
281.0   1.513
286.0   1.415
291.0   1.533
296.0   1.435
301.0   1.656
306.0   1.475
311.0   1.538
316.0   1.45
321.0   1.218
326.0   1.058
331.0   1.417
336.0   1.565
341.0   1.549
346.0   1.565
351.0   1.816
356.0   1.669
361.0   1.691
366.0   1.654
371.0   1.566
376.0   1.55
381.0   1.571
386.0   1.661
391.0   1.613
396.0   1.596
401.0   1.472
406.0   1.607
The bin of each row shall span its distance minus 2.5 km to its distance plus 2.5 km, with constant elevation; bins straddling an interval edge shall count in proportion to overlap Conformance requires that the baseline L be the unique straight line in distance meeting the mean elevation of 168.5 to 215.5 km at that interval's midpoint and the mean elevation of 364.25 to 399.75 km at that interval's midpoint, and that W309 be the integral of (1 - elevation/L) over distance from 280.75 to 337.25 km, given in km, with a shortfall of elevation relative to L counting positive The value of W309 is 5.6 km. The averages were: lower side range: 1.59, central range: 1.43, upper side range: 1.6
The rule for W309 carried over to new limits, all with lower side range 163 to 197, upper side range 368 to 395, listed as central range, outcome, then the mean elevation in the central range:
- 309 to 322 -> 1.4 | 1.42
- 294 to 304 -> 0.3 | 1.55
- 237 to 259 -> 0.6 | 1.55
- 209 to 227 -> 0.3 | 1.57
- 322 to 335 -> 2.6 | 1.27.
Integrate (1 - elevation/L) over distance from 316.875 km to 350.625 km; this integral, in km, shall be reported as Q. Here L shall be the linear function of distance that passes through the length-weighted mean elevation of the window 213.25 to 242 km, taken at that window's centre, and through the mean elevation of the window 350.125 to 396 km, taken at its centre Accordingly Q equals 4.17 km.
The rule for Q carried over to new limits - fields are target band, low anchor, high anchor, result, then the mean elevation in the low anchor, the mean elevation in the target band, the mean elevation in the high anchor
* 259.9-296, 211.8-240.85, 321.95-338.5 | -2.1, 1.6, 1.55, 1.33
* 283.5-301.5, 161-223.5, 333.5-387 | 1.3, 1.59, 1.49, 1.62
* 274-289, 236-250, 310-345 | -0.3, 1.58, 1.53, 1.4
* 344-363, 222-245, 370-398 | -1.0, 1.63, 1.69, 1.59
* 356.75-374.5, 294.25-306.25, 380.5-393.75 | -0.4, 1.54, 1.64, 1.62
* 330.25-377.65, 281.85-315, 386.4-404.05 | -2.1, 1.51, 1.61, 1.57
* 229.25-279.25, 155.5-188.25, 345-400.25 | 1.2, 1.64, 1.6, 1.63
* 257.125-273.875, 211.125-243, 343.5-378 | 0.2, 1.6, 1.6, 1.65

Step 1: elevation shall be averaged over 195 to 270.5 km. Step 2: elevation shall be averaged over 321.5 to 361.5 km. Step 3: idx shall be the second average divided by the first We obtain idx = 0.96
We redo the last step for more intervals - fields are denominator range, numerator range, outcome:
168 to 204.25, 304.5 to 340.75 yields 0.89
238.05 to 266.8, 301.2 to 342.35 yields 0.91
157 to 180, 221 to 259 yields 0.95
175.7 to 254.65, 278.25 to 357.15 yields 0.94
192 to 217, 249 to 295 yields 0.97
